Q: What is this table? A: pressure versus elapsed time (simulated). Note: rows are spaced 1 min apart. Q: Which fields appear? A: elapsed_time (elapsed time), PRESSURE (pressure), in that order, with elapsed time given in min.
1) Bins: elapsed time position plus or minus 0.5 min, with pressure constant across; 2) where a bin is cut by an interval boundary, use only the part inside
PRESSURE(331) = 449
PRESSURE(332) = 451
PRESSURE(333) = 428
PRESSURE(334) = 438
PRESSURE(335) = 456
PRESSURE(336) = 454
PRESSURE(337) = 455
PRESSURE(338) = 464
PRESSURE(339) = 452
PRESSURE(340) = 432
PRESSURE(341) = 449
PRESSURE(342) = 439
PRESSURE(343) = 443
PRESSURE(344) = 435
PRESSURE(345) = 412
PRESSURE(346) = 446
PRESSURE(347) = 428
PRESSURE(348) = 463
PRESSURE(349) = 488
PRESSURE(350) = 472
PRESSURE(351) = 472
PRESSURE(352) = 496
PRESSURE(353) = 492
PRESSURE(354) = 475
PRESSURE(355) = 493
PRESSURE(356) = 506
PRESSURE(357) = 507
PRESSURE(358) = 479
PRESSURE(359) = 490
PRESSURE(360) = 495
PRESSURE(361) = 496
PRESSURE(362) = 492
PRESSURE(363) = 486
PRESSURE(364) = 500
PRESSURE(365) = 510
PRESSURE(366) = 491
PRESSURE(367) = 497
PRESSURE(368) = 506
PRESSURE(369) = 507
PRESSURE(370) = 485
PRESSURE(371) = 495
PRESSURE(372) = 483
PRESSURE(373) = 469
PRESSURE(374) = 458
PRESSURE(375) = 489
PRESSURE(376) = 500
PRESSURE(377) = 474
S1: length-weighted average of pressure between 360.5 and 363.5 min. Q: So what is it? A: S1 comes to 491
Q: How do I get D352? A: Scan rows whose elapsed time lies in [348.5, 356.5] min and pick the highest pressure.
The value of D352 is 506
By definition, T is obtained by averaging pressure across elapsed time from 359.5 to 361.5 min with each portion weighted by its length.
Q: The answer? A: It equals 496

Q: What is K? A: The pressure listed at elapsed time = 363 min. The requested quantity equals 486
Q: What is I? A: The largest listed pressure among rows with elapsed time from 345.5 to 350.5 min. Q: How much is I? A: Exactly 488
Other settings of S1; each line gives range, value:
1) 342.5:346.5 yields 434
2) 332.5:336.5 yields 444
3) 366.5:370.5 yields 499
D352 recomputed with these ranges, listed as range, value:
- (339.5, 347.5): 449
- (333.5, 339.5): 464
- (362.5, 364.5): 500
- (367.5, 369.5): 507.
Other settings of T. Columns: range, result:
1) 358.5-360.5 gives 492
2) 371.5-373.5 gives 476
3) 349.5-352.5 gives 480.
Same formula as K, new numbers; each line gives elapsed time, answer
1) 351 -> 472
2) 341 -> 449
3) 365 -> 510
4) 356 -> 506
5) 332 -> 451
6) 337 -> 455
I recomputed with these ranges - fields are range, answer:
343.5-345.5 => 435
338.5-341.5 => 452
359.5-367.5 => 510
